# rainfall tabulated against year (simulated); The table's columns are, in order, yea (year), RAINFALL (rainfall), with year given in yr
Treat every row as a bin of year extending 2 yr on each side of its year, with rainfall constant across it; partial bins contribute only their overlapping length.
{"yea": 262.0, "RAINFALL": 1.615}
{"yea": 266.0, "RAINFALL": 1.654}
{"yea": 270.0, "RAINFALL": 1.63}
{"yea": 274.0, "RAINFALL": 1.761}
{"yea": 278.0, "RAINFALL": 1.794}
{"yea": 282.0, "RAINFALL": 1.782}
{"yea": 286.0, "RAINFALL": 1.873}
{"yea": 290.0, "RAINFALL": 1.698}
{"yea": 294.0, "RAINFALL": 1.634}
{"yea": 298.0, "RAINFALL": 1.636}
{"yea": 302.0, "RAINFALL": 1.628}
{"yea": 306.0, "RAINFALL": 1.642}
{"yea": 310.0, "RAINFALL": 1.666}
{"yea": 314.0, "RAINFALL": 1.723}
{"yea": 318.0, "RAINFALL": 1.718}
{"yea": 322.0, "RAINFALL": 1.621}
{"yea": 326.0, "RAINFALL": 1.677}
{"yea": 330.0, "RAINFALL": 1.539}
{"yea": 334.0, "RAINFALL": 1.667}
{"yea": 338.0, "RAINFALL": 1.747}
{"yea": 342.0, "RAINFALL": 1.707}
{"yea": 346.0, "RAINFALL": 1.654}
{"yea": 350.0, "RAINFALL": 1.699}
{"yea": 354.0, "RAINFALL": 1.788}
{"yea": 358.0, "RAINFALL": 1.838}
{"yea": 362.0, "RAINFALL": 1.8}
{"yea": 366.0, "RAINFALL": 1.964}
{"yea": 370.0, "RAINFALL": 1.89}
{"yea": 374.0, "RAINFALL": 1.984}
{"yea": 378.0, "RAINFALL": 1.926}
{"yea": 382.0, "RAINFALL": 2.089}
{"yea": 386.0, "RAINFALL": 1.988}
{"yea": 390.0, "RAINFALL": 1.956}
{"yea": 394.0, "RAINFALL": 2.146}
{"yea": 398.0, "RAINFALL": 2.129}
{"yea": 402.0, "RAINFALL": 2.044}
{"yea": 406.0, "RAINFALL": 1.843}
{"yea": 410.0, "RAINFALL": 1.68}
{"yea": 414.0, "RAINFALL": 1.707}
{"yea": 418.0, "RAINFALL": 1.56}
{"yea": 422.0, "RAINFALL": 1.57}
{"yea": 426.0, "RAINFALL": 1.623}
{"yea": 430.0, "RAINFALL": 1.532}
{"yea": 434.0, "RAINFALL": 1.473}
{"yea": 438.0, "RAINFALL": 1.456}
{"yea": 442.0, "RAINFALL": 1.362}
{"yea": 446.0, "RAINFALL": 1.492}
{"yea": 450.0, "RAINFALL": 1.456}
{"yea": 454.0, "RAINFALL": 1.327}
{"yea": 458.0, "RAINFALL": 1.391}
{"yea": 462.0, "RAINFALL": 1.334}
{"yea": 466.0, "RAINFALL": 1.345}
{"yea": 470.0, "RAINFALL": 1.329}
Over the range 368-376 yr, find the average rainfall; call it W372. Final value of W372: 1.94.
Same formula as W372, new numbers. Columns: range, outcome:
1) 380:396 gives 2.04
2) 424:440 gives 1.52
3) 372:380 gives 1.96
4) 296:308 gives 1.64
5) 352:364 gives 1.81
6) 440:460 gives 1.41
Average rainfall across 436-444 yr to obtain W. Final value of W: 1.41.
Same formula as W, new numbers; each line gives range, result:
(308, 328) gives 1.68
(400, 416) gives 1.82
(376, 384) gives 2.01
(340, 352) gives 1.69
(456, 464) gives 1.36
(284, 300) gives 1.71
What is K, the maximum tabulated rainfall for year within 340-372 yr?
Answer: 1.964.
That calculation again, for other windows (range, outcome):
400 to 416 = 2.044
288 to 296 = 1.698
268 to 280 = 1.794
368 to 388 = 2.089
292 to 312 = 1.666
